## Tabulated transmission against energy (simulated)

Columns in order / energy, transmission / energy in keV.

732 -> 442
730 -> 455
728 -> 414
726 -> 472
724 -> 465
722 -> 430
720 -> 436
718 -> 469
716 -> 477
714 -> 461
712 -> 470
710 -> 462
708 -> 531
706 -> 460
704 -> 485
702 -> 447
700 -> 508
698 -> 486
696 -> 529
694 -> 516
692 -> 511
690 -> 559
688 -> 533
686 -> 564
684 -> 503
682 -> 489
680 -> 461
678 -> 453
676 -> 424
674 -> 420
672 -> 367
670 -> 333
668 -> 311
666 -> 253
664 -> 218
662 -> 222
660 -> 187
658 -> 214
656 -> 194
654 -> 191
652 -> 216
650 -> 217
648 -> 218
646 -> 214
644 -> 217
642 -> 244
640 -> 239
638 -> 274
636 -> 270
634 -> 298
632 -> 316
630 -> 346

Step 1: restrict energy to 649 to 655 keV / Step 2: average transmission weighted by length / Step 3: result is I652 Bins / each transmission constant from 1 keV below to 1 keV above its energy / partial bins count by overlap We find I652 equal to 208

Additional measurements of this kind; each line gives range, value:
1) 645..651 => 216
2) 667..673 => 337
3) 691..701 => 510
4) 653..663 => 202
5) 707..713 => 488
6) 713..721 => 461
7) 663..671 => 279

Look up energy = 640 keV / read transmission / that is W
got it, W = 239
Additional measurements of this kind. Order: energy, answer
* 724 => 465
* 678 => 453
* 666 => 253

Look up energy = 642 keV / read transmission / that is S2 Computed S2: 244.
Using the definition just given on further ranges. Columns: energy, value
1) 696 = 529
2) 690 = 559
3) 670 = 333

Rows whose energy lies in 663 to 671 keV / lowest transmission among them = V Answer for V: 218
